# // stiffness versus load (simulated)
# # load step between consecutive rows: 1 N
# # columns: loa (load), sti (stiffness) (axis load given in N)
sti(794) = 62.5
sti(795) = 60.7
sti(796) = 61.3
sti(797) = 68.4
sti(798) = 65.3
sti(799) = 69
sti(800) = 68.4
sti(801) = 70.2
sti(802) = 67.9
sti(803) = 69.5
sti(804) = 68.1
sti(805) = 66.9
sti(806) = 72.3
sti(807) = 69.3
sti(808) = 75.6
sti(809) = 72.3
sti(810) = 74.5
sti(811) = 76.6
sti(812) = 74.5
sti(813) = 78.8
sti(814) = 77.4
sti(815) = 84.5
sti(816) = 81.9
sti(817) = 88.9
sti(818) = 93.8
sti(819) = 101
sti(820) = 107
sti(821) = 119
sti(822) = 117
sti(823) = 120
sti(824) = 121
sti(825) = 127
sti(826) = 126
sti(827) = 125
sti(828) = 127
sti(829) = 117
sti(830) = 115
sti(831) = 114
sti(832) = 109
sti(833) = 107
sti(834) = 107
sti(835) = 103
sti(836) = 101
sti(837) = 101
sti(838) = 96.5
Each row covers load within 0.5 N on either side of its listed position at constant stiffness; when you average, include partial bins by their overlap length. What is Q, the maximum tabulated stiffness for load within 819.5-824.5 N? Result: 121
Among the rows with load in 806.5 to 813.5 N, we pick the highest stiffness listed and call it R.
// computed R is 78.8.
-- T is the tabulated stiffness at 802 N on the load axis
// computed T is 67.9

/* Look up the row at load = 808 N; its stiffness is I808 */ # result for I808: 75.6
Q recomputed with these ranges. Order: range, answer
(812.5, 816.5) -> 84.5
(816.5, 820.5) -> 107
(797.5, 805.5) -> 70.2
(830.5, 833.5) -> 114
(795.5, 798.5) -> 68.4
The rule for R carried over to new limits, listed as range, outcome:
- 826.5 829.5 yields 127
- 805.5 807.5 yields 72.3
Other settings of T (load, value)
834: 107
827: 125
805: 66.9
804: 68.1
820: 107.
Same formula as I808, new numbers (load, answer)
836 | 101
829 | 117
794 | 62.5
